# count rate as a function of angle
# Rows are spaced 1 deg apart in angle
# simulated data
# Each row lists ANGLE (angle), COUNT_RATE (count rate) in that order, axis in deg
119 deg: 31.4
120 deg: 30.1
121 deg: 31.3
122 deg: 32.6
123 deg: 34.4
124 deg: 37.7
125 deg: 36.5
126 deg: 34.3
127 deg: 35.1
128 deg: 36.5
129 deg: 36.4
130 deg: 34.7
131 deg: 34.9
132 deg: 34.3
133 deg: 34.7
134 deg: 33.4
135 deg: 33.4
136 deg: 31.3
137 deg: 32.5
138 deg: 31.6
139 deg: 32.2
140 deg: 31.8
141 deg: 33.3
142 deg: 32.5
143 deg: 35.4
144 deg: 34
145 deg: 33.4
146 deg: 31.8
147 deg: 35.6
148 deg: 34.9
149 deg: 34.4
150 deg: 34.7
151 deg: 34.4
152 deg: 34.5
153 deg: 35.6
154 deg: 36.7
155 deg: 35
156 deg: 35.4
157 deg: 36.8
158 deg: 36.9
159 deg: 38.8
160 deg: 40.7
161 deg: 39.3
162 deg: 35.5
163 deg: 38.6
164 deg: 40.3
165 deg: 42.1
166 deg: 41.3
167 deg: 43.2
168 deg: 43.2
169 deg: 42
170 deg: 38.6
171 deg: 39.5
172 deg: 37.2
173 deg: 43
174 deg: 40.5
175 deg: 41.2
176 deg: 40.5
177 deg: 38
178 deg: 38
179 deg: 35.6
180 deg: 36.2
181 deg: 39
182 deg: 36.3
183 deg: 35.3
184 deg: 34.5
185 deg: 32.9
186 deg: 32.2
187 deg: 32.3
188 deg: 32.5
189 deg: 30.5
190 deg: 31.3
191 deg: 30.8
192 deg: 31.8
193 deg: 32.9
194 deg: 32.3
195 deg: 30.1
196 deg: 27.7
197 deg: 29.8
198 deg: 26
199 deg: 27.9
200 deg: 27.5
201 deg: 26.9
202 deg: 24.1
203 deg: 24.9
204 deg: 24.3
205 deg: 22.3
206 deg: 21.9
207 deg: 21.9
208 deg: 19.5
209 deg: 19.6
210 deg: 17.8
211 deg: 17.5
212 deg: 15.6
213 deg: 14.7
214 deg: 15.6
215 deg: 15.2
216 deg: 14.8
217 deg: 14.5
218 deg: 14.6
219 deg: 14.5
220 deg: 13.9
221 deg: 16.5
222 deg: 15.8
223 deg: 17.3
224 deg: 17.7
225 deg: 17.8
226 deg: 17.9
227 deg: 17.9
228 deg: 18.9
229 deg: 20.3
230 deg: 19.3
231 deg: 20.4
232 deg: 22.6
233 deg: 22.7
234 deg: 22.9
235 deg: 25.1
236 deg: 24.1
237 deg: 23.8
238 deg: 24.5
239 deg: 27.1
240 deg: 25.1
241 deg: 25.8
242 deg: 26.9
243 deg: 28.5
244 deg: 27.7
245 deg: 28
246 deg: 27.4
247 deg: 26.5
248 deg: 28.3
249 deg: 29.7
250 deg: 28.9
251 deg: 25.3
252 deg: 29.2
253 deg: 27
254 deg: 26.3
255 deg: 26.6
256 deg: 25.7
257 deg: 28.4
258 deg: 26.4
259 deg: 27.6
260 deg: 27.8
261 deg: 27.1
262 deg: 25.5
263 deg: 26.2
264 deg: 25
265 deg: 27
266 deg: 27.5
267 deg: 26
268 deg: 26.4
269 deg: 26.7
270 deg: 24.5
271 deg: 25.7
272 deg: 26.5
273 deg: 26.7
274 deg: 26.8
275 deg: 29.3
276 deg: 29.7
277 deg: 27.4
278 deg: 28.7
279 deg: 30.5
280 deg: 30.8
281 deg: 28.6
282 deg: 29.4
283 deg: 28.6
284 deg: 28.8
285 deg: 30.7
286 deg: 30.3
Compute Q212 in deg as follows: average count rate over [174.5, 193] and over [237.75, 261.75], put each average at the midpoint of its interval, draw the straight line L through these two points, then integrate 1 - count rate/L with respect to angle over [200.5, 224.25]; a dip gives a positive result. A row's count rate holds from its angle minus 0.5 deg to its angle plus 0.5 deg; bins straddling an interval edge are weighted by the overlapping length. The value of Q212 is 9.9 deg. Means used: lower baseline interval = 34.9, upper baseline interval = 27.2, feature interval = 18.4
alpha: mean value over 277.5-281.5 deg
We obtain 29.7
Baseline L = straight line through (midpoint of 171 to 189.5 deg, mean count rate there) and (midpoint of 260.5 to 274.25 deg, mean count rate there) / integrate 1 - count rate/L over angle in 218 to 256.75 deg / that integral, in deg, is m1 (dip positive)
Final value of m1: 8.3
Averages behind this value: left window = 36.5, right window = 26.2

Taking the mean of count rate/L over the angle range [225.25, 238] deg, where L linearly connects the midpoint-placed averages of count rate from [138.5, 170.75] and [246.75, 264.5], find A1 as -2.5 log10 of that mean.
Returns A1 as 0.34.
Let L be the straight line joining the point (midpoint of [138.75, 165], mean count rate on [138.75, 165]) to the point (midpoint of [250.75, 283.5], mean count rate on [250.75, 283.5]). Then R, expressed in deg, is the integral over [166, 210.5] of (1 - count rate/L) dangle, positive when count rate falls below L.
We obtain 1.28 deg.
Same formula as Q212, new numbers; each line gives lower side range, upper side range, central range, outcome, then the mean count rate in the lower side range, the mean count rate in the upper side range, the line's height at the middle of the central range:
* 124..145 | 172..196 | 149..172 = -2.4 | 34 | 35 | 34.5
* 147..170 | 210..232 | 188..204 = -2.3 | 37.9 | 16.9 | 25.3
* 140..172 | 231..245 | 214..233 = 6.8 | 37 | 25.1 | 27.2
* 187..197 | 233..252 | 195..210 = 2.8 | 31.1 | 26.4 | 30.1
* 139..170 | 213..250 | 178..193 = -1.6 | 36.7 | 21.4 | 30.5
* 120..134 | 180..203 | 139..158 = -0.6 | 34.7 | 31.1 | 33.5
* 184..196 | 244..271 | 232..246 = 1.4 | 31.7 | 27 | 28.3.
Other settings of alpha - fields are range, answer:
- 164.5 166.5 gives 41.7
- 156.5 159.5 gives 37.5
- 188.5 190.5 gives 30.9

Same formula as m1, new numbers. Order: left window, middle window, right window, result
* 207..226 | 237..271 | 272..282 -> -4.2 deg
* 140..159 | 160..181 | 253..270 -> -4.1 deg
